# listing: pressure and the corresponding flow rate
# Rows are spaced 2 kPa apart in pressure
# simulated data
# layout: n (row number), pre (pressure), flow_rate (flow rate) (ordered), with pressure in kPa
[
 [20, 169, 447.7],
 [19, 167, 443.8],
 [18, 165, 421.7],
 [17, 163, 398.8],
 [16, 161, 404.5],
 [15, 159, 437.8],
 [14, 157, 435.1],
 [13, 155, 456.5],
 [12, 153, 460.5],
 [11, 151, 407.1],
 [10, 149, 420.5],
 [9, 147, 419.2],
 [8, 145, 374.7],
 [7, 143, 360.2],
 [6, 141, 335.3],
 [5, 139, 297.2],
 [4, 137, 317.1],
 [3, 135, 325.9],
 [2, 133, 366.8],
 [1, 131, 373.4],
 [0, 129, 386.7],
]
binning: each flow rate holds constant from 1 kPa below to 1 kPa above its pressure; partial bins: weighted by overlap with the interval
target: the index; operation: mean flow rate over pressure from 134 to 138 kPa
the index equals 322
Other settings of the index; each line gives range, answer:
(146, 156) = 433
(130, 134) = 370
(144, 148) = 397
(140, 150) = 382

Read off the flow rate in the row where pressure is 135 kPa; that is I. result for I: 325.9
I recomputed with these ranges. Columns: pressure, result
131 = 373.4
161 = 404.5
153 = 460.5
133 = 366.8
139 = 297.2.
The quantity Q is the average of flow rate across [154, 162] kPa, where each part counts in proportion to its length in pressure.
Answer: 433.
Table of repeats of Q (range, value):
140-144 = 348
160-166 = 408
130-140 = 336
